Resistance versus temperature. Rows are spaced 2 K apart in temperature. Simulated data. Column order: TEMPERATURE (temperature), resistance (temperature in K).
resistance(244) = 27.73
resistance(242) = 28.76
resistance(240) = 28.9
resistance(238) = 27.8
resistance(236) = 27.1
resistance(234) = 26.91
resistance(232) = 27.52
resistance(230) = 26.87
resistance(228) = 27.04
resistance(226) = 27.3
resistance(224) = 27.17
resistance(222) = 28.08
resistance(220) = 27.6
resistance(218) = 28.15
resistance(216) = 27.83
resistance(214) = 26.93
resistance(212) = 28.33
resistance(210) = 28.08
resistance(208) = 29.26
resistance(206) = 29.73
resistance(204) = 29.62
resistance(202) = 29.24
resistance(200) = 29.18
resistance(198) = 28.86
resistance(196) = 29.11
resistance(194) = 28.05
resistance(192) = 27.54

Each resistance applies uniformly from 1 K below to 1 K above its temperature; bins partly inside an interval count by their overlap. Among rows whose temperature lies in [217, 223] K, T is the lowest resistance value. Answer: 27.6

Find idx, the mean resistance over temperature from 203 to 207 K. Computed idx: 29.7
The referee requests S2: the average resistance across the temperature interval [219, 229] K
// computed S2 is 27.4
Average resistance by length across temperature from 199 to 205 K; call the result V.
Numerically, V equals 29.3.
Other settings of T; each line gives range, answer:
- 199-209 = 29.18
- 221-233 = 26.87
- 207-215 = 26.93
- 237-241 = 27.8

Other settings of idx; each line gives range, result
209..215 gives 27.8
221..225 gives 27.6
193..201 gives 28.8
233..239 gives 27.3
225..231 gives 27.1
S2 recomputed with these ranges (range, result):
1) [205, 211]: 29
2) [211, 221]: 27.8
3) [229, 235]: 27.1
